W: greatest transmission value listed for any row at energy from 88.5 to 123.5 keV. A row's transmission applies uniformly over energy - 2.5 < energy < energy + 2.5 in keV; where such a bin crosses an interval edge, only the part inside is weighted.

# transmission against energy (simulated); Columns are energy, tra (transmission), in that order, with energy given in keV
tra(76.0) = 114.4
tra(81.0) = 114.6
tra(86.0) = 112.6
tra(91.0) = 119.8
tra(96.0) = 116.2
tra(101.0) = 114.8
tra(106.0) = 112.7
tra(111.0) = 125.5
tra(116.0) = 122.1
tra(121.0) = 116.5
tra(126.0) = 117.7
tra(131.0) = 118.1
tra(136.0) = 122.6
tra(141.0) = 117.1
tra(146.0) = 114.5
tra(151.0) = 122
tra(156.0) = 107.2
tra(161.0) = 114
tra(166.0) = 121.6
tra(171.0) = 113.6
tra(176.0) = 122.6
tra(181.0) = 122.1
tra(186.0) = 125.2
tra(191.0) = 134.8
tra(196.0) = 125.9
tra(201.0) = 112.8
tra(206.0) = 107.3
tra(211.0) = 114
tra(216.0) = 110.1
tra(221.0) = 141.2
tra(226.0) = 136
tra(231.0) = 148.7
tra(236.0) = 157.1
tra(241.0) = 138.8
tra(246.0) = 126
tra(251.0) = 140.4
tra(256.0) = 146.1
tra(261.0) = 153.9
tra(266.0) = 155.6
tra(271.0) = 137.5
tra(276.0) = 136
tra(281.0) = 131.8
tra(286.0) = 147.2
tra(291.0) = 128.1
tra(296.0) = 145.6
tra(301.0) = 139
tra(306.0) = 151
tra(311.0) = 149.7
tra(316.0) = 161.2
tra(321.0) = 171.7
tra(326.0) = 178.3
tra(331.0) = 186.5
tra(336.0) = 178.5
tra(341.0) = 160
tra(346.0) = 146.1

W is 125.5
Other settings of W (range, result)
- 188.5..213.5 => 134.8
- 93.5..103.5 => 116.2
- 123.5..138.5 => 122.6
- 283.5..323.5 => 171.7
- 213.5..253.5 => 157.1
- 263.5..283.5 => 155.6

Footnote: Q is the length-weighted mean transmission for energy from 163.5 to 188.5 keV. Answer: 121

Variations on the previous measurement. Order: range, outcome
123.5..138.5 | 119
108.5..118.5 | 124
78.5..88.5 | 114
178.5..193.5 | 127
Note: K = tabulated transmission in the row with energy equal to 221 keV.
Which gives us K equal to 141.2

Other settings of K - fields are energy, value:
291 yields 128.1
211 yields 114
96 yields 116.2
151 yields 122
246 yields 126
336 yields 178.5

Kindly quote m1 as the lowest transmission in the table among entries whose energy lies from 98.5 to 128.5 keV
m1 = 112.7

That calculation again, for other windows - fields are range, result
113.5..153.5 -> 114.5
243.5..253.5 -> 126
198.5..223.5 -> 107.3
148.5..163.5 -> 107.2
